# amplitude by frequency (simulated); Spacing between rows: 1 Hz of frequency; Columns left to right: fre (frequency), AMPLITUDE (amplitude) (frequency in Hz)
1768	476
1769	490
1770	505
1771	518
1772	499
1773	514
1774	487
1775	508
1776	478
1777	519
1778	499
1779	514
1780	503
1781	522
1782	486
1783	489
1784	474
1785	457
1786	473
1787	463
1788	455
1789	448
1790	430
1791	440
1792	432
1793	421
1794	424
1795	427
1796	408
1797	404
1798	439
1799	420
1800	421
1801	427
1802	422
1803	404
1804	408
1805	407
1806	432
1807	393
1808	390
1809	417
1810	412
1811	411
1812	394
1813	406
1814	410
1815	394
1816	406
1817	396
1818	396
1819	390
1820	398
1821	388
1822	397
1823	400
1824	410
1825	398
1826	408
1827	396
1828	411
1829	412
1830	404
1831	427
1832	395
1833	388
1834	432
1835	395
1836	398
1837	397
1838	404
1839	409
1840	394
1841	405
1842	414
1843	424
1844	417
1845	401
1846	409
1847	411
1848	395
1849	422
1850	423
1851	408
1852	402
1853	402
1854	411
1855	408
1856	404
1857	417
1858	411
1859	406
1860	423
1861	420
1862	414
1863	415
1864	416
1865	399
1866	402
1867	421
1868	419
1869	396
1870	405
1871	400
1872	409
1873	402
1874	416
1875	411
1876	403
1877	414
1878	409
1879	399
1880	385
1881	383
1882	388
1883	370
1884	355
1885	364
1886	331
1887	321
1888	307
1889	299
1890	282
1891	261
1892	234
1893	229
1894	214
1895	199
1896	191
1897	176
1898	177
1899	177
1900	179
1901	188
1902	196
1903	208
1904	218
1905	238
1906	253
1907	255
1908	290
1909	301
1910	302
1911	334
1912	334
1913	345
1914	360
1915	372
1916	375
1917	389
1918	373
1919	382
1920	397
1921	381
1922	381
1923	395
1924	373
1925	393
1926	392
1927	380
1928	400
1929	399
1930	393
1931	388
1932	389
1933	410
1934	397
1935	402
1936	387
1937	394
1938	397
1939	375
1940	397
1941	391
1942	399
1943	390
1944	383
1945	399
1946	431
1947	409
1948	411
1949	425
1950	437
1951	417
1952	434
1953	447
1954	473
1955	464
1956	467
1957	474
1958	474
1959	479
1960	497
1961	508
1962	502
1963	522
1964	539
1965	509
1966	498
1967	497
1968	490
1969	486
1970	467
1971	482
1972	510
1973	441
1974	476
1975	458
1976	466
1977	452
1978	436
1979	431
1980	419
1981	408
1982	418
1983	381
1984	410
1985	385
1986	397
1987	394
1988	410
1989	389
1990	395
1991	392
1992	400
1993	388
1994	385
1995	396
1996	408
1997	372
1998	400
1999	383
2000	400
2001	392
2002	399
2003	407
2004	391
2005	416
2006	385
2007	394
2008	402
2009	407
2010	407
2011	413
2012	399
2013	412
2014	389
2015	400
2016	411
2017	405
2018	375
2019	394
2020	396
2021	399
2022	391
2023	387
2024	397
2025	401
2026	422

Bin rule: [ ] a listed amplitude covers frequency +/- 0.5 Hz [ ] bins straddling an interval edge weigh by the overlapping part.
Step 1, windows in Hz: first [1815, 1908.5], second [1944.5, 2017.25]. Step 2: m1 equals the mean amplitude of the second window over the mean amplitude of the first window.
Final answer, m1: 1.19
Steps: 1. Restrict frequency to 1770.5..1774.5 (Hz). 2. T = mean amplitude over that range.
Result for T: 504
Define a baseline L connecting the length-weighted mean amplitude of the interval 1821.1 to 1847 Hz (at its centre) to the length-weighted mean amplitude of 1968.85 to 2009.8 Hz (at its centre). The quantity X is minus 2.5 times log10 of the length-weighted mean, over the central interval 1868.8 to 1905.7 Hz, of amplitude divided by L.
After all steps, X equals 0.32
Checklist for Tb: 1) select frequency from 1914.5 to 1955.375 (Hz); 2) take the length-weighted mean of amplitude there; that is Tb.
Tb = 400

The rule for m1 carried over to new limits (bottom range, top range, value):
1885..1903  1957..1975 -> 2.08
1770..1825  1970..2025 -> 0.93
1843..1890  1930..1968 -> 1.11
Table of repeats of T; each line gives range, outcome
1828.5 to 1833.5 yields 405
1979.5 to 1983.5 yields 406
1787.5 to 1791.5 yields 443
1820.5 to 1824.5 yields 399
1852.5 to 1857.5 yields 408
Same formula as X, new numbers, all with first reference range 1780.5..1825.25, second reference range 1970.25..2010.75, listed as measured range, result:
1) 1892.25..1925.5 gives 0.40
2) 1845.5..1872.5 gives 0.03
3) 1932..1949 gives 0.04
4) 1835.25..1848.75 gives 0.04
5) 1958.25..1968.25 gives -0.21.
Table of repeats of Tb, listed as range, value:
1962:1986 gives 460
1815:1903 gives 370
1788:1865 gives 410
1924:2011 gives 424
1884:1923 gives 287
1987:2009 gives 396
